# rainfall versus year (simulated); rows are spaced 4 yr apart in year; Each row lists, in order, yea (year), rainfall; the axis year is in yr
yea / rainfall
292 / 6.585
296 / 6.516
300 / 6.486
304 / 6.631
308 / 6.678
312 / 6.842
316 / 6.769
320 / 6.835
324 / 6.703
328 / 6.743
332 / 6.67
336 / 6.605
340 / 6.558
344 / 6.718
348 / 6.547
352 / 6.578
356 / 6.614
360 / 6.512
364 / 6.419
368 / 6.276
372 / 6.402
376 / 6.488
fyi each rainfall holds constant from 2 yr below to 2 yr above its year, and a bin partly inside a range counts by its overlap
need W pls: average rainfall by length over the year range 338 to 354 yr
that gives 6.6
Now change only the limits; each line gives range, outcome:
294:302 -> 6.5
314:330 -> 6.76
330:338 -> 6.64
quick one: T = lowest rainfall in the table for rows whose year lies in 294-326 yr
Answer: 6.486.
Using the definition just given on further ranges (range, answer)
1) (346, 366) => 6.419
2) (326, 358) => 6.547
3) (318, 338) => 6.605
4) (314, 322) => 6.769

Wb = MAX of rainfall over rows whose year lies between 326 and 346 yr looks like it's 6.743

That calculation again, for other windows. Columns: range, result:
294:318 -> 6.842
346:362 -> 6.614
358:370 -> 6.512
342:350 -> 6.718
